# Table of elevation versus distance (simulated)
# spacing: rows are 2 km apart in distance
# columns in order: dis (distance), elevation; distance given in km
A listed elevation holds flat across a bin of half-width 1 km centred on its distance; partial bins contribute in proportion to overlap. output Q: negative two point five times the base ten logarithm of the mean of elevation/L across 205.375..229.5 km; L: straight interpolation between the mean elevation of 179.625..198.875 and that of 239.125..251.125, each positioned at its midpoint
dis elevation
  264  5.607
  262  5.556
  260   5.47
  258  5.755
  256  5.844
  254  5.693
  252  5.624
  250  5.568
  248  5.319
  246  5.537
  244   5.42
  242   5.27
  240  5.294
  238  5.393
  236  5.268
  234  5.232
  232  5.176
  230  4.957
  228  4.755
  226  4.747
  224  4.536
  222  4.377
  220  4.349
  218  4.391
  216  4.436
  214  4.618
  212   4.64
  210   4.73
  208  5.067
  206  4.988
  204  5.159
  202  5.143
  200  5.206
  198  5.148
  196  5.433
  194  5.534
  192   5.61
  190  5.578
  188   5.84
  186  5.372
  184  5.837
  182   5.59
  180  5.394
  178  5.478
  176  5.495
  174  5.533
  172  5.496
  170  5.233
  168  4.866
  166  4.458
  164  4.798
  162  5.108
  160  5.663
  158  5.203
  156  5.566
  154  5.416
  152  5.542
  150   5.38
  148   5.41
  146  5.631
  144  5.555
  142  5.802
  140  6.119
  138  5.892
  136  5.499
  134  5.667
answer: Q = 0.180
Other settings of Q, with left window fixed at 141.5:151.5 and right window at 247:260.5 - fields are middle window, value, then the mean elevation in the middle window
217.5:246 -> 0.13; 4.97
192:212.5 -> 0.09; 5.14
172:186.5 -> 0.01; 5.53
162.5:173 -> 0.12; 4.98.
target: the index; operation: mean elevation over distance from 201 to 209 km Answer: 5.09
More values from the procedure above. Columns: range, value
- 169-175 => 5.42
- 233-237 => 5.25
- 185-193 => 5.6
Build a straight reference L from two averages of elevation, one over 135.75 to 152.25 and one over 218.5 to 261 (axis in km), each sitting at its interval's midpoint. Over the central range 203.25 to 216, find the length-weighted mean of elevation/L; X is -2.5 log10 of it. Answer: 0.11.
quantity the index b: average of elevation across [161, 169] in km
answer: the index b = 4.81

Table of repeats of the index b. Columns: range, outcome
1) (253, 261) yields 5.69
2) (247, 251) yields 5.44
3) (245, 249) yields 5.43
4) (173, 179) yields 5.5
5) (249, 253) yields 5.6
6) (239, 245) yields 5.33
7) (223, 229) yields 4.68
